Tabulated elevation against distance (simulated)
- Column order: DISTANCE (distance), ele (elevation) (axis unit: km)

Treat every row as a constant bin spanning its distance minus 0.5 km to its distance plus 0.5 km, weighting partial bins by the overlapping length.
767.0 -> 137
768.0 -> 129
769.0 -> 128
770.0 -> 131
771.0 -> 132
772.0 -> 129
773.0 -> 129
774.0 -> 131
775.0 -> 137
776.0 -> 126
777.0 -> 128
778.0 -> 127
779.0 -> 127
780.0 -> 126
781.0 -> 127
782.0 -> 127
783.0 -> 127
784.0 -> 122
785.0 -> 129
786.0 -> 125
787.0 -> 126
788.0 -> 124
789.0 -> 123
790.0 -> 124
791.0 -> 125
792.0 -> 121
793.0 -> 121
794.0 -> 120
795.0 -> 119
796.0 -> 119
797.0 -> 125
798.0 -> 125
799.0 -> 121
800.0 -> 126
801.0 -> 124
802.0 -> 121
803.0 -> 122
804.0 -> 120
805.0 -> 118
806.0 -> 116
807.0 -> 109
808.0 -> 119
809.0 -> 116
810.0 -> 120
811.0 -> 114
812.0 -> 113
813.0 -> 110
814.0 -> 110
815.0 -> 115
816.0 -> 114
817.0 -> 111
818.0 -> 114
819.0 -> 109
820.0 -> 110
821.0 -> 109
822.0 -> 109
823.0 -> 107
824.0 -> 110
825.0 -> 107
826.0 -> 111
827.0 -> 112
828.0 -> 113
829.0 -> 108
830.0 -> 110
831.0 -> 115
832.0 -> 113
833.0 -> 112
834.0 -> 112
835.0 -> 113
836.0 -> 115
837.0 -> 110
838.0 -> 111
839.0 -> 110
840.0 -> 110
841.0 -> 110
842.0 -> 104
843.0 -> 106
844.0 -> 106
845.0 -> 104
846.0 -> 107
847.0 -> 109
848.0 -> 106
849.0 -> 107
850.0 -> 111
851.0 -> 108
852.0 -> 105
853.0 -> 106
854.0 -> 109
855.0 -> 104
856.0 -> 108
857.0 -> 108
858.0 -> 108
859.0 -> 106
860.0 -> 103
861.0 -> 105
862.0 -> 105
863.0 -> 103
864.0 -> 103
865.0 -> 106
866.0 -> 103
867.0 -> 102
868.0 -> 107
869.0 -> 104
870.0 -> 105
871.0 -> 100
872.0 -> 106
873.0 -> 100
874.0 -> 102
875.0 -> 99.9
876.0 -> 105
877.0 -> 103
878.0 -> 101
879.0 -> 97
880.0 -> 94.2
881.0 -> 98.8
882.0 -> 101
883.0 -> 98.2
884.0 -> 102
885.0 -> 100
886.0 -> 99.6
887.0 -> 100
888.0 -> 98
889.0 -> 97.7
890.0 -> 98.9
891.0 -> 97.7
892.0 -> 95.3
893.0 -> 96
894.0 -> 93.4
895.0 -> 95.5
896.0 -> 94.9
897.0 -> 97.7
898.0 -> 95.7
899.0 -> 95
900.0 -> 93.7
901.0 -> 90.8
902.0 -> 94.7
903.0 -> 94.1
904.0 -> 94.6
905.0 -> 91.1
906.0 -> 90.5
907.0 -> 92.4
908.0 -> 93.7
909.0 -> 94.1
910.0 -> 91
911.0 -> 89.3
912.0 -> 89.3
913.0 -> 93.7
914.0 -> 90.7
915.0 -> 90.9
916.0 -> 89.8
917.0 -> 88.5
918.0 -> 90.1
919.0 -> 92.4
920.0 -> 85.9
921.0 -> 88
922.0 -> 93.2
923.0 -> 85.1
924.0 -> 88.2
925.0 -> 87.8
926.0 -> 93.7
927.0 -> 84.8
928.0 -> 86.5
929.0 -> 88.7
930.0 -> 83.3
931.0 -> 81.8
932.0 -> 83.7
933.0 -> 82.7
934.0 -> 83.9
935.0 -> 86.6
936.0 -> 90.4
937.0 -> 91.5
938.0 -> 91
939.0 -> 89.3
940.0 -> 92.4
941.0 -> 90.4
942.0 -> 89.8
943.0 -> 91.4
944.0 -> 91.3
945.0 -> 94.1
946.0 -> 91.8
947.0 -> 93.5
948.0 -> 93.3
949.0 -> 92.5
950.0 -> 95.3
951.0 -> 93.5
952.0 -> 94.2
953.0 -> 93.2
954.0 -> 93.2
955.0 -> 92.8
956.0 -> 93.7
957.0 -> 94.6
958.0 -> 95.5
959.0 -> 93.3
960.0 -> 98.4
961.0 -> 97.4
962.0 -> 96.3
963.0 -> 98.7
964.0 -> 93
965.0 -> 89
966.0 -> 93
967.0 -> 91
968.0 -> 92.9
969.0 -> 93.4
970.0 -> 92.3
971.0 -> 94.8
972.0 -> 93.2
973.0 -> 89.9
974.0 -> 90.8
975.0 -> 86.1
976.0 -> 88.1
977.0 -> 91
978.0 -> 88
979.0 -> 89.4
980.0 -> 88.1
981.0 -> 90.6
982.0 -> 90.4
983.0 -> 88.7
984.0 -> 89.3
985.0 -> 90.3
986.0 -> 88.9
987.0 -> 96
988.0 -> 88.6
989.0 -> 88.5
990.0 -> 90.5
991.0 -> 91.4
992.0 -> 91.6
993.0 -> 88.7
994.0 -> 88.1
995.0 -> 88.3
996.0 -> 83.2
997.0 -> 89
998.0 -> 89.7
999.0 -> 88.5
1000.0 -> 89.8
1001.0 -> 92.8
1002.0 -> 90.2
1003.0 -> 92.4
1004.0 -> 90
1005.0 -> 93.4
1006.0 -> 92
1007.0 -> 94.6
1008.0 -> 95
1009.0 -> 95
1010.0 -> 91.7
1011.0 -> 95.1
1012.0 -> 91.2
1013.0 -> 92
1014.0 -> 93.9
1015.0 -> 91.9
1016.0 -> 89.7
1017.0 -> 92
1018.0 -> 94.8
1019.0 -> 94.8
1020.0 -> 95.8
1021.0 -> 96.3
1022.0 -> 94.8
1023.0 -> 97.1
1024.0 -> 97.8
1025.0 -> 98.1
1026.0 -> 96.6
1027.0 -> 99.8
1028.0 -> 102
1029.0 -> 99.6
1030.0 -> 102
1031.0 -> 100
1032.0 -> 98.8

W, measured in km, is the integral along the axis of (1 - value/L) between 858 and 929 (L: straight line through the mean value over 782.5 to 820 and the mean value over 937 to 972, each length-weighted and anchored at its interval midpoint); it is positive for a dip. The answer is 4.99 km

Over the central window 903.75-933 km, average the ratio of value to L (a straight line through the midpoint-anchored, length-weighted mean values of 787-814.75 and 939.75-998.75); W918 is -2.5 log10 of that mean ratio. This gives 0.124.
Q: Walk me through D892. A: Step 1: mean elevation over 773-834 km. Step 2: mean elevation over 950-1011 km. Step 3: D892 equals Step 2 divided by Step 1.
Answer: 0.77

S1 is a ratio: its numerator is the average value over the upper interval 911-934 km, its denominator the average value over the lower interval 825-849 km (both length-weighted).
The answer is 0.8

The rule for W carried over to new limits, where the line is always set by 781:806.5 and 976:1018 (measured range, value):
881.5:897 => 1.4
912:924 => 1.6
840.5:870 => 1.9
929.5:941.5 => 1.6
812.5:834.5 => 1.3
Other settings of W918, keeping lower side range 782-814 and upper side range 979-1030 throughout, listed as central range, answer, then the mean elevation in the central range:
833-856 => 0.06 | 108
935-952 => 0.10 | 91.9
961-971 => 0.05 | 93.6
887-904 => 0.13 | 95.7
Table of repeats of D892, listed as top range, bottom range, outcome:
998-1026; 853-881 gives 0.90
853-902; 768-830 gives 0.84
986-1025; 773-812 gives 0.75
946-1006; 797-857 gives 0.82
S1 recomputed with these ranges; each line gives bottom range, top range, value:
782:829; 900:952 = 0.77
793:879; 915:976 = 0.82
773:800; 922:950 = 0.71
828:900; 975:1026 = 0.88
